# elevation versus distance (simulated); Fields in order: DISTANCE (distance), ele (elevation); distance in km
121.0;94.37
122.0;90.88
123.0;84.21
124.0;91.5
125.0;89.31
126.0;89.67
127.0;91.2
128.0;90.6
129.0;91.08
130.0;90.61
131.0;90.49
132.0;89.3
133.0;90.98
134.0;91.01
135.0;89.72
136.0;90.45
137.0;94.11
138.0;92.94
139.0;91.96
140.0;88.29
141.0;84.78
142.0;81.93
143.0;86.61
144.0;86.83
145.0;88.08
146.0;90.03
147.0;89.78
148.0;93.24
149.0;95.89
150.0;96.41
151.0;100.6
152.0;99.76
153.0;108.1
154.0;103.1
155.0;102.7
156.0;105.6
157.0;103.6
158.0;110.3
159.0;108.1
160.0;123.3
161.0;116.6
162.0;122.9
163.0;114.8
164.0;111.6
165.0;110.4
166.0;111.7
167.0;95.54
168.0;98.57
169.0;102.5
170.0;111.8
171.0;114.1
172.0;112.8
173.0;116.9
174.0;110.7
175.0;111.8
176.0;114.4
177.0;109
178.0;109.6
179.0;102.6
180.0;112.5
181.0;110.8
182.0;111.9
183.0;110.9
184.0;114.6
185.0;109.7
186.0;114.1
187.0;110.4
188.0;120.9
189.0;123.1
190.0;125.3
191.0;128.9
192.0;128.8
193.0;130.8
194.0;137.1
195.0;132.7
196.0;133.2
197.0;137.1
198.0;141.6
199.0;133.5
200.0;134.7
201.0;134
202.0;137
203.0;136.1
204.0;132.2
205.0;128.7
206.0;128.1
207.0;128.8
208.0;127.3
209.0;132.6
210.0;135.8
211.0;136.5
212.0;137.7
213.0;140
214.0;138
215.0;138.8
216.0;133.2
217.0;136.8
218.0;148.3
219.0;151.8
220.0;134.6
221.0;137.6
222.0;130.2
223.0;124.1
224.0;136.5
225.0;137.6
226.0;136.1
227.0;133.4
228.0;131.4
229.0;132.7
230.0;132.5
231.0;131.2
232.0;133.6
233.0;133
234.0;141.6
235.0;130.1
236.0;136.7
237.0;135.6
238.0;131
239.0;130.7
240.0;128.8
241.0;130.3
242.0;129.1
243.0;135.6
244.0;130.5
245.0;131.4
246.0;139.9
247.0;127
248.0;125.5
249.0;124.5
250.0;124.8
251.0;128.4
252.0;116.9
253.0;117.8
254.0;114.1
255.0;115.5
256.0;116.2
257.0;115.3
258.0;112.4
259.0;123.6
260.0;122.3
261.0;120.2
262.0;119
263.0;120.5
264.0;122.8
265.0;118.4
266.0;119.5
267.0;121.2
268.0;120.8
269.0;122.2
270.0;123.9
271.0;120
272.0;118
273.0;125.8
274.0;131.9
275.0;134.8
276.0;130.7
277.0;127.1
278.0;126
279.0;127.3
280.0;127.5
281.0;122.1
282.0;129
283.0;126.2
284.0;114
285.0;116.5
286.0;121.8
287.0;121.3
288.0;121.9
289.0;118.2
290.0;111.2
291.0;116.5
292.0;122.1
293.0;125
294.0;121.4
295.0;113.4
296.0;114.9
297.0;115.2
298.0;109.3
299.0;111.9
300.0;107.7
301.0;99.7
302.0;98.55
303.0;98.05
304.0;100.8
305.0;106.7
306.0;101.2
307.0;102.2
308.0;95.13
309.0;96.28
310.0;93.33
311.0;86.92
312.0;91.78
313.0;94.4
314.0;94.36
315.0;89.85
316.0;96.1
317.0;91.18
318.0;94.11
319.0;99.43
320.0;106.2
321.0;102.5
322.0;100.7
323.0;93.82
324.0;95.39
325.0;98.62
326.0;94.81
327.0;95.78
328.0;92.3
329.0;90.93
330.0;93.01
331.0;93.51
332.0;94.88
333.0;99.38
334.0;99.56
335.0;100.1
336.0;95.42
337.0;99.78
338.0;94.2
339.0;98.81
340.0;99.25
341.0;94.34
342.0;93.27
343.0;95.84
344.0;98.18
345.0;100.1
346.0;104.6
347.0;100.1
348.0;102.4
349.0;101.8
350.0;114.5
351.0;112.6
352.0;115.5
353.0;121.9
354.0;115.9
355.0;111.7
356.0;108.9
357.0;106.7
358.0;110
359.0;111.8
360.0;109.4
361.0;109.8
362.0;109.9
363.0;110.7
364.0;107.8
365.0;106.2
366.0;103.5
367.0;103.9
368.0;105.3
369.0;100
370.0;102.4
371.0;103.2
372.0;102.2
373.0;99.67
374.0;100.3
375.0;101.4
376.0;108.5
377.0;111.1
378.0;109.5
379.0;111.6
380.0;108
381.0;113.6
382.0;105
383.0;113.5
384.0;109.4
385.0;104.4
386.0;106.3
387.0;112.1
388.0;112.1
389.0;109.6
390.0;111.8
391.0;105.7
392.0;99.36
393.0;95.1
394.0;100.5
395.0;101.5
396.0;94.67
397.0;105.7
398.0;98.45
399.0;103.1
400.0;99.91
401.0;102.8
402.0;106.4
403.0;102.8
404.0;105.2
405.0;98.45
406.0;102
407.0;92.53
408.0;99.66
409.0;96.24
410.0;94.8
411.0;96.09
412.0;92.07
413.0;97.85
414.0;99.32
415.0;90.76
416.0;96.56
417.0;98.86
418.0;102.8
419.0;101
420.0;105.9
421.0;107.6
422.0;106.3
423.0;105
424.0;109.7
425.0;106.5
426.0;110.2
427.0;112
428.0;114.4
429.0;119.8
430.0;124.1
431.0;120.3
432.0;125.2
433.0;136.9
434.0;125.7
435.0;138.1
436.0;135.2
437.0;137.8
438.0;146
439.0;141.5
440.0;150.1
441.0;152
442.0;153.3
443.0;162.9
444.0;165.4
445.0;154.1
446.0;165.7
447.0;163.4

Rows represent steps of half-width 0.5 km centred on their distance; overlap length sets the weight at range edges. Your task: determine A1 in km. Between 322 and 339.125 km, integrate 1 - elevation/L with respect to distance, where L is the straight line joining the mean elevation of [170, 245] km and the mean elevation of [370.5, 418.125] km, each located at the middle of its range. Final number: 2.39 km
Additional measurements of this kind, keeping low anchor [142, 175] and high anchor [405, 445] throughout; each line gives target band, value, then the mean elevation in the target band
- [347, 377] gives 1.8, 107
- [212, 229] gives -4.7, 137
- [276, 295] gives -2.0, 122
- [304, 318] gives 2.0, 95.5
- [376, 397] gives 1.6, 107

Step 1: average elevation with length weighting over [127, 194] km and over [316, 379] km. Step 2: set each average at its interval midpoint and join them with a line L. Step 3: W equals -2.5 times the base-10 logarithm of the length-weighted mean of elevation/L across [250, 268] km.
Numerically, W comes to -0.15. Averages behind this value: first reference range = 105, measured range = 119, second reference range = 102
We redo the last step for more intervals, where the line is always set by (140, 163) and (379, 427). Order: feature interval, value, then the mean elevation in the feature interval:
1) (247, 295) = -0.198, 122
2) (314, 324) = 0.057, 96.9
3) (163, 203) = -0.181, 119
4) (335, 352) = 0.017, 101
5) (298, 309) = -0.004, 102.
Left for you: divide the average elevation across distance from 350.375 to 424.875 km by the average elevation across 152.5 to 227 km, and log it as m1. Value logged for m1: 0.85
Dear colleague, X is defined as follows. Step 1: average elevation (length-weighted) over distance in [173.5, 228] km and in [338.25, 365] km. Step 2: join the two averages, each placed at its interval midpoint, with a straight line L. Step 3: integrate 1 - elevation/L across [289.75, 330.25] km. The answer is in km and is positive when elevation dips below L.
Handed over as 3.91 km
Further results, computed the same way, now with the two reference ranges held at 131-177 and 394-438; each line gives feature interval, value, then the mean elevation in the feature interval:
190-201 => -3.4 km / 133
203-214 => -3.3 km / 133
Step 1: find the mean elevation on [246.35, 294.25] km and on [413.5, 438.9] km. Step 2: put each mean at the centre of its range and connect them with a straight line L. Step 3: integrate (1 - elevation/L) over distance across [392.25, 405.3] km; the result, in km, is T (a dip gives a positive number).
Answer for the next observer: 1.7 km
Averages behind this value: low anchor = 122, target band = 101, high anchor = 115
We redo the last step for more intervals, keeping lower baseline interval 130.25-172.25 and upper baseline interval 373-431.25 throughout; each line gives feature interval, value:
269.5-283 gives -3.2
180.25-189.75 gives -1.3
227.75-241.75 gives -4.4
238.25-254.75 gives -4.2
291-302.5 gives -1.2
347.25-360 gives -0.9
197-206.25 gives -3.1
